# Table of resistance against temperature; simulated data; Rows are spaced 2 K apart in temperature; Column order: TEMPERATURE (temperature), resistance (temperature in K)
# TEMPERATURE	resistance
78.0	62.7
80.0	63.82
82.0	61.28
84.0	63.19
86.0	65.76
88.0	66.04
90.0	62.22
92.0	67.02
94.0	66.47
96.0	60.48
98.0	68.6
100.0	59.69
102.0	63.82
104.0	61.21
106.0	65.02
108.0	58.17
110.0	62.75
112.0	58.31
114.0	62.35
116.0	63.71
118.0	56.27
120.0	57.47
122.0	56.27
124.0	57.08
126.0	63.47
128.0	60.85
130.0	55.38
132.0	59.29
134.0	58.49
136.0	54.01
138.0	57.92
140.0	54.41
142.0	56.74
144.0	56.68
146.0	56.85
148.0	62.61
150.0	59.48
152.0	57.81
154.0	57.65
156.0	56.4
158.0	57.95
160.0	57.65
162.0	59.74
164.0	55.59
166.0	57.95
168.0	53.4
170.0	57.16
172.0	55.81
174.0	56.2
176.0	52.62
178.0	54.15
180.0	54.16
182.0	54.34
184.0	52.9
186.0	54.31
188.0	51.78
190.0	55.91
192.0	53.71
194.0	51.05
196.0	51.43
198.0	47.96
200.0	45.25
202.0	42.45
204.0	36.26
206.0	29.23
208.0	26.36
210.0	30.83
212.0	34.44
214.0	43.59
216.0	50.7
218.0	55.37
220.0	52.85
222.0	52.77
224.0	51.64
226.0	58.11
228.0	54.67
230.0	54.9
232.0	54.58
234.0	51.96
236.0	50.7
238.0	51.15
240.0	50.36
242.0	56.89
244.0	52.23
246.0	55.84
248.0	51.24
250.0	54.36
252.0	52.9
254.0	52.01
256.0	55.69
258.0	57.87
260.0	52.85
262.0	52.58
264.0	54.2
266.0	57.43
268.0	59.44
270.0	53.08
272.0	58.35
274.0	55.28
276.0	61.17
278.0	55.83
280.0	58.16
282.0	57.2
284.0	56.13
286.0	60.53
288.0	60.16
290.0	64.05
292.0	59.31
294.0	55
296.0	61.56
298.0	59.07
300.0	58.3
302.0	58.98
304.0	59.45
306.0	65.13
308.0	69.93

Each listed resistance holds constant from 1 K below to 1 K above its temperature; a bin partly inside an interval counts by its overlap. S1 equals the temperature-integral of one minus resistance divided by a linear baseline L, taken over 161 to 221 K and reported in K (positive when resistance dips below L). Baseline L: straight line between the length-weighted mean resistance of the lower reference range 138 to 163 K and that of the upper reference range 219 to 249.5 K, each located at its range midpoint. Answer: 7.0 K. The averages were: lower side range 57.8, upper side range 53.3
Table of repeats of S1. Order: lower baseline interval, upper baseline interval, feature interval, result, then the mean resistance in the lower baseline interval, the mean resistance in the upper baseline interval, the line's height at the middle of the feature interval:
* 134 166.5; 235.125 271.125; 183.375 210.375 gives 5.2 K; 57.5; 54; 55.9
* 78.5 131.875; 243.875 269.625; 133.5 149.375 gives 0.7 K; 61.8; 54.6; 60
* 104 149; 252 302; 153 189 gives 1.8 K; 58.9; 57.2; 58.4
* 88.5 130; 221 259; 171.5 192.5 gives 1.1 K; 61.5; 53.7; 57.1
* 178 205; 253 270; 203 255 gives 4.2 K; 50.3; 55.1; 52.9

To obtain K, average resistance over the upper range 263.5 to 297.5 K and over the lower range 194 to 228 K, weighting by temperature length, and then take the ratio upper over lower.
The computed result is 1.30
